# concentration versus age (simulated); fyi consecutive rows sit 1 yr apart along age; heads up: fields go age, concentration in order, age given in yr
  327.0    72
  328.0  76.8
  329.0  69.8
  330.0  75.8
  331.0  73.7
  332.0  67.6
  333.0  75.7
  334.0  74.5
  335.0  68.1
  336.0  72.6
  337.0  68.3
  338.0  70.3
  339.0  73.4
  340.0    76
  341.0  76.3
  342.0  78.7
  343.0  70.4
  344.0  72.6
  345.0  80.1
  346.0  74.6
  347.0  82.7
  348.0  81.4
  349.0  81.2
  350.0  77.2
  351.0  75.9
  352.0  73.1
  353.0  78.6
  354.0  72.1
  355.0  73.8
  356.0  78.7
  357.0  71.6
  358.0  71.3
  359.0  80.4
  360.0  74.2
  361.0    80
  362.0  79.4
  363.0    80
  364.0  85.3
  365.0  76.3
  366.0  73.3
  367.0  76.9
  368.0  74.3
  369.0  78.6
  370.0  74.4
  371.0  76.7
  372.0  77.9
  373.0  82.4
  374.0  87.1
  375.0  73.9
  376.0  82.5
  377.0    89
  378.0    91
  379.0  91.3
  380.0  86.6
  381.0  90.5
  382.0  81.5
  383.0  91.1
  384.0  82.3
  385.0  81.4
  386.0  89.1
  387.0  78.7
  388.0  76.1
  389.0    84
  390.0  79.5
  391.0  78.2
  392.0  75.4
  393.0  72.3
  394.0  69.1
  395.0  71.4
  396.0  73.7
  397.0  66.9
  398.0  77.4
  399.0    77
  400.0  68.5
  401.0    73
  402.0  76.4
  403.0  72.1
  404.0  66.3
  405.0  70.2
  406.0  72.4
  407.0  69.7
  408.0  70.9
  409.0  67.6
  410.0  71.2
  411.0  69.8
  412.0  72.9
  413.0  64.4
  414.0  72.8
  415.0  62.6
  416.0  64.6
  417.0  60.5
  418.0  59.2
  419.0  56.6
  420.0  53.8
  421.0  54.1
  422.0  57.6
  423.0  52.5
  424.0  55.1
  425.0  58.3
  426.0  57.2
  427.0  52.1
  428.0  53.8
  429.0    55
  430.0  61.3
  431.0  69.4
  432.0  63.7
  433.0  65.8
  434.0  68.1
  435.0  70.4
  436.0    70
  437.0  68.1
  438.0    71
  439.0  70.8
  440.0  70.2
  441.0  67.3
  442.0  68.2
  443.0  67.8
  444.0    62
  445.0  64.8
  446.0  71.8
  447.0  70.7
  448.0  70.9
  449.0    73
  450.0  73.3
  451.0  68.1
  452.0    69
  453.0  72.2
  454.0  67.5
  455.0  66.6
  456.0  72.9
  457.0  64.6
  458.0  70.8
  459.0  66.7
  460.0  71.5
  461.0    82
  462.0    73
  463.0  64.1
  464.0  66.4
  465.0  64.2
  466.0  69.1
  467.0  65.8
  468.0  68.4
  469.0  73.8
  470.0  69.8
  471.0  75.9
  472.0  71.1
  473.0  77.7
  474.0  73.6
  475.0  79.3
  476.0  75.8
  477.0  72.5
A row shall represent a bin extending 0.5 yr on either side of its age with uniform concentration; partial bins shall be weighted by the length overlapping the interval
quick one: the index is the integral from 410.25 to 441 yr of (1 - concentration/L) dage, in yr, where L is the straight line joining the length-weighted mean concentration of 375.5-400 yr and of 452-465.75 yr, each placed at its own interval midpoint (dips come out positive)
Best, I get 4.8 yr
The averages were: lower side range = 80.4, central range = 62.9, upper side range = 69.4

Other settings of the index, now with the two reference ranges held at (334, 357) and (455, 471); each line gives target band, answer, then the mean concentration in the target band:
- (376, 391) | -2.3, 84.8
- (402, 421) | 1.5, 66.5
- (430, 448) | 0.7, 68.1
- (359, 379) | -1.6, 80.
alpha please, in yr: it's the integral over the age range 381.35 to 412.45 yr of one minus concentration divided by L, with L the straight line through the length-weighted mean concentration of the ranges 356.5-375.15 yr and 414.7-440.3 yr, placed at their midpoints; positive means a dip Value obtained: -2.5 yr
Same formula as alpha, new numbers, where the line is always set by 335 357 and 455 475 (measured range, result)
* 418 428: 2.35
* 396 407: 0.18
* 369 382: -1.60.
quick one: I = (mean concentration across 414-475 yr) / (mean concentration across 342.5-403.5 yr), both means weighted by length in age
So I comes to 0.8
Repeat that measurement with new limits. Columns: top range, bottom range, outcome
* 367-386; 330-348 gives 1.12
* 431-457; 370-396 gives 0.85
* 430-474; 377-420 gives 0.93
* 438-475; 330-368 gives 0.93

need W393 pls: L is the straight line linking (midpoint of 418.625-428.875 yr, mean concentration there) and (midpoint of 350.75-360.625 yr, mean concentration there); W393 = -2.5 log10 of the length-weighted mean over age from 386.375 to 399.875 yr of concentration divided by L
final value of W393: -0.18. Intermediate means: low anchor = 75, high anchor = 55.1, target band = 75.3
